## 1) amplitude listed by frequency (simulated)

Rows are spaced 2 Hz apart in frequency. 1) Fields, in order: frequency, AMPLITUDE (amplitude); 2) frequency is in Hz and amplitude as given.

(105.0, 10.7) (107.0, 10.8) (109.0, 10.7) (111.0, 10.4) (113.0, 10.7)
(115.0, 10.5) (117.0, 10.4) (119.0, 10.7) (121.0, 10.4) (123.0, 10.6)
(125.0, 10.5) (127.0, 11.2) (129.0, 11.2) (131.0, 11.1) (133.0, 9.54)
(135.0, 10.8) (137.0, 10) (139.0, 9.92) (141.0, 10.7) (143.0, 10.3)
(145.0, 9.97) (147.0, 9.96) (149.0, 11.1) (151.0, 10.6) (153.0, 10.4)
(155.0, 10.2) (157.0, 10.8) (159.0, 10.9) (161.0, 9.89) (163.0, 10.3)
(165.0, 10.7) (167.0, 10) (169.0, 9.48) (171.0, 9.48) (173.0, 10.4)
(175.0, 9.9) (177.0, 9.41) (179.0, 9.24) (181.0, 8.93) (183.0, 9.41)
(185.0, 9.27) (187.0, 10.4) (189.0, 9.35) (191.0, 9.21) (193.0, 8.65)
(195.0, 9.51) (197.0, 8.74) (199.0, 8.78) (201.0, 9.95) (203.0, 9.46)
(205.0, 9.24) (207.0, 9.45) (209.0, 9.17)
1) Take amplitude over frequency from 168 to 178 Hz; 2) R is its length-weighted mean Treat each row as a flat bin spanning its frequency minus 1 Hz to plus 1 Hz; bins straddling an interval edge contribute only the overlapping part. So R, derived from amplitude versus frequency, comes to 9.73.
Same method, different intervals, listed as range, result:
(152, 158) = 10.5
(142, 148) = 10.1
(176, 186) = 9.25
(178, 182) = 9.09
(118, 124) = 10.6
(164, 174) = 10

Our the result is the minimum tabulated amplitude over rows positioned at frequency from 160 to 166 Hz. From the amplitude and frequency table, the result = 9.89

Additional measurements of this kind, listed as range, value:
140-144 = 10.3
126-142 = 9.54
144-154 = 9.96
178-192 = 8.93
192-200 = 8.65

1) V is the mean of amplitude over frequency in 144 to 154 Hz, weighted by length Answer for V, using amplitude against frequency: 10.4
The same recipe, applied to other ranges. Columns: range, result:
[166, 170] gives 9.74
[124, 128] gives 10.8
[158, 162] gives 10.4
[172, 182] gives 9.58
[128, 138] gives 10.5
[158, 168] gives 10.4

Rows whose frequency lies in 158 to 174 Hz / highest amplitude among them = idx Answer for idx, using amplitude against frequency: 10.9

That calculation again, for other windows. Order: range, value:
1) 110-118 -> 10.7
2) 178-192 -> 10.4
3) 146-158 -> 11.1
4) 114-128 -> 11.2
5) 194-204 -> 9.95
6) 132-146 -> 10.8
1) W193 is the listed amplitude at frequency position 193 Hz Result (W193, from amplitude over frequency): 8.65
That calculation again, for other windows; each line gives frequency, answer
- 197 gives 8.74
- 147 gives 9.96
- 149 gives 11.1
